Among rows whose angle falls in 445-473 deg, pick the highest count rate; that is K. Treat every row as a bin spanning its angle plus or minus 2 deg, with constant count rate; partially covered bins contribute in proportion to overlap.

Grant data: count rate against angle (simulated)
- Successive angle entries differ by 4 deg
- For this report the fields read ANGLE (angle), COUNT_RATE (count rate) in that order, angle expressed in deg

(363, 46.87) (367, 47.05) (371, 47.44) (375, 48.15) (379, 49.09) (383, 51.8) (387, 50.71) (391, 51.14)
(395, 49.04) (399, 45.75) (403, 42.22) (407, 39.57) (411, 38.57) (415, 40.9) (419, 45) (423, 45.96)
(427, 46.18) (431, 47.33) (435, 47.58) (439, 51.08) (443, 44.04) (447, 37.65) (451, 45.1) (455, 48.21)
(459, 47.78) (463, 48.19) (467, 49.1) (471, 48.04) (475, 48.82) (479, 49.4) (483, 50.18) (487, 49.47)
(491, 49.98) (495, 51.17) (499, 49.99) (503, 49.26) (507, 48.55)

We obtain 49.1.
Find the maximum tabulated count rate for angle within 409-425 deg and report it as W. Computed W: 45.96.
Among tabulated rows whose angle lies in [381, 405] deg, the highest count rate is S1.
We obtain 51.8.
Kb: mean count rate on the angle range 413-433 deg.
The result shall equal 45.1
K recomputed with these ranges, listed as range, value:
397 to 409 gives 45.75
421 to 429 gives 46.18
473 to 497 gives 51.17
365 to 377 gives 48.15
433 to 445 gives 51.08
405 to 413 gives 39.57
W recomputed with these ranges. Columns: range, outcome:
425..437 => 47.58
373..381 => 49.09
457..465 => 48.19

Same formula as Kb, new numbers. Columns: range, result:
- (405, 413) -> 39.1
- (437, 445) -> 47.6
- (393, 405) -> 45.7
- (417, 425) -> 45.5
